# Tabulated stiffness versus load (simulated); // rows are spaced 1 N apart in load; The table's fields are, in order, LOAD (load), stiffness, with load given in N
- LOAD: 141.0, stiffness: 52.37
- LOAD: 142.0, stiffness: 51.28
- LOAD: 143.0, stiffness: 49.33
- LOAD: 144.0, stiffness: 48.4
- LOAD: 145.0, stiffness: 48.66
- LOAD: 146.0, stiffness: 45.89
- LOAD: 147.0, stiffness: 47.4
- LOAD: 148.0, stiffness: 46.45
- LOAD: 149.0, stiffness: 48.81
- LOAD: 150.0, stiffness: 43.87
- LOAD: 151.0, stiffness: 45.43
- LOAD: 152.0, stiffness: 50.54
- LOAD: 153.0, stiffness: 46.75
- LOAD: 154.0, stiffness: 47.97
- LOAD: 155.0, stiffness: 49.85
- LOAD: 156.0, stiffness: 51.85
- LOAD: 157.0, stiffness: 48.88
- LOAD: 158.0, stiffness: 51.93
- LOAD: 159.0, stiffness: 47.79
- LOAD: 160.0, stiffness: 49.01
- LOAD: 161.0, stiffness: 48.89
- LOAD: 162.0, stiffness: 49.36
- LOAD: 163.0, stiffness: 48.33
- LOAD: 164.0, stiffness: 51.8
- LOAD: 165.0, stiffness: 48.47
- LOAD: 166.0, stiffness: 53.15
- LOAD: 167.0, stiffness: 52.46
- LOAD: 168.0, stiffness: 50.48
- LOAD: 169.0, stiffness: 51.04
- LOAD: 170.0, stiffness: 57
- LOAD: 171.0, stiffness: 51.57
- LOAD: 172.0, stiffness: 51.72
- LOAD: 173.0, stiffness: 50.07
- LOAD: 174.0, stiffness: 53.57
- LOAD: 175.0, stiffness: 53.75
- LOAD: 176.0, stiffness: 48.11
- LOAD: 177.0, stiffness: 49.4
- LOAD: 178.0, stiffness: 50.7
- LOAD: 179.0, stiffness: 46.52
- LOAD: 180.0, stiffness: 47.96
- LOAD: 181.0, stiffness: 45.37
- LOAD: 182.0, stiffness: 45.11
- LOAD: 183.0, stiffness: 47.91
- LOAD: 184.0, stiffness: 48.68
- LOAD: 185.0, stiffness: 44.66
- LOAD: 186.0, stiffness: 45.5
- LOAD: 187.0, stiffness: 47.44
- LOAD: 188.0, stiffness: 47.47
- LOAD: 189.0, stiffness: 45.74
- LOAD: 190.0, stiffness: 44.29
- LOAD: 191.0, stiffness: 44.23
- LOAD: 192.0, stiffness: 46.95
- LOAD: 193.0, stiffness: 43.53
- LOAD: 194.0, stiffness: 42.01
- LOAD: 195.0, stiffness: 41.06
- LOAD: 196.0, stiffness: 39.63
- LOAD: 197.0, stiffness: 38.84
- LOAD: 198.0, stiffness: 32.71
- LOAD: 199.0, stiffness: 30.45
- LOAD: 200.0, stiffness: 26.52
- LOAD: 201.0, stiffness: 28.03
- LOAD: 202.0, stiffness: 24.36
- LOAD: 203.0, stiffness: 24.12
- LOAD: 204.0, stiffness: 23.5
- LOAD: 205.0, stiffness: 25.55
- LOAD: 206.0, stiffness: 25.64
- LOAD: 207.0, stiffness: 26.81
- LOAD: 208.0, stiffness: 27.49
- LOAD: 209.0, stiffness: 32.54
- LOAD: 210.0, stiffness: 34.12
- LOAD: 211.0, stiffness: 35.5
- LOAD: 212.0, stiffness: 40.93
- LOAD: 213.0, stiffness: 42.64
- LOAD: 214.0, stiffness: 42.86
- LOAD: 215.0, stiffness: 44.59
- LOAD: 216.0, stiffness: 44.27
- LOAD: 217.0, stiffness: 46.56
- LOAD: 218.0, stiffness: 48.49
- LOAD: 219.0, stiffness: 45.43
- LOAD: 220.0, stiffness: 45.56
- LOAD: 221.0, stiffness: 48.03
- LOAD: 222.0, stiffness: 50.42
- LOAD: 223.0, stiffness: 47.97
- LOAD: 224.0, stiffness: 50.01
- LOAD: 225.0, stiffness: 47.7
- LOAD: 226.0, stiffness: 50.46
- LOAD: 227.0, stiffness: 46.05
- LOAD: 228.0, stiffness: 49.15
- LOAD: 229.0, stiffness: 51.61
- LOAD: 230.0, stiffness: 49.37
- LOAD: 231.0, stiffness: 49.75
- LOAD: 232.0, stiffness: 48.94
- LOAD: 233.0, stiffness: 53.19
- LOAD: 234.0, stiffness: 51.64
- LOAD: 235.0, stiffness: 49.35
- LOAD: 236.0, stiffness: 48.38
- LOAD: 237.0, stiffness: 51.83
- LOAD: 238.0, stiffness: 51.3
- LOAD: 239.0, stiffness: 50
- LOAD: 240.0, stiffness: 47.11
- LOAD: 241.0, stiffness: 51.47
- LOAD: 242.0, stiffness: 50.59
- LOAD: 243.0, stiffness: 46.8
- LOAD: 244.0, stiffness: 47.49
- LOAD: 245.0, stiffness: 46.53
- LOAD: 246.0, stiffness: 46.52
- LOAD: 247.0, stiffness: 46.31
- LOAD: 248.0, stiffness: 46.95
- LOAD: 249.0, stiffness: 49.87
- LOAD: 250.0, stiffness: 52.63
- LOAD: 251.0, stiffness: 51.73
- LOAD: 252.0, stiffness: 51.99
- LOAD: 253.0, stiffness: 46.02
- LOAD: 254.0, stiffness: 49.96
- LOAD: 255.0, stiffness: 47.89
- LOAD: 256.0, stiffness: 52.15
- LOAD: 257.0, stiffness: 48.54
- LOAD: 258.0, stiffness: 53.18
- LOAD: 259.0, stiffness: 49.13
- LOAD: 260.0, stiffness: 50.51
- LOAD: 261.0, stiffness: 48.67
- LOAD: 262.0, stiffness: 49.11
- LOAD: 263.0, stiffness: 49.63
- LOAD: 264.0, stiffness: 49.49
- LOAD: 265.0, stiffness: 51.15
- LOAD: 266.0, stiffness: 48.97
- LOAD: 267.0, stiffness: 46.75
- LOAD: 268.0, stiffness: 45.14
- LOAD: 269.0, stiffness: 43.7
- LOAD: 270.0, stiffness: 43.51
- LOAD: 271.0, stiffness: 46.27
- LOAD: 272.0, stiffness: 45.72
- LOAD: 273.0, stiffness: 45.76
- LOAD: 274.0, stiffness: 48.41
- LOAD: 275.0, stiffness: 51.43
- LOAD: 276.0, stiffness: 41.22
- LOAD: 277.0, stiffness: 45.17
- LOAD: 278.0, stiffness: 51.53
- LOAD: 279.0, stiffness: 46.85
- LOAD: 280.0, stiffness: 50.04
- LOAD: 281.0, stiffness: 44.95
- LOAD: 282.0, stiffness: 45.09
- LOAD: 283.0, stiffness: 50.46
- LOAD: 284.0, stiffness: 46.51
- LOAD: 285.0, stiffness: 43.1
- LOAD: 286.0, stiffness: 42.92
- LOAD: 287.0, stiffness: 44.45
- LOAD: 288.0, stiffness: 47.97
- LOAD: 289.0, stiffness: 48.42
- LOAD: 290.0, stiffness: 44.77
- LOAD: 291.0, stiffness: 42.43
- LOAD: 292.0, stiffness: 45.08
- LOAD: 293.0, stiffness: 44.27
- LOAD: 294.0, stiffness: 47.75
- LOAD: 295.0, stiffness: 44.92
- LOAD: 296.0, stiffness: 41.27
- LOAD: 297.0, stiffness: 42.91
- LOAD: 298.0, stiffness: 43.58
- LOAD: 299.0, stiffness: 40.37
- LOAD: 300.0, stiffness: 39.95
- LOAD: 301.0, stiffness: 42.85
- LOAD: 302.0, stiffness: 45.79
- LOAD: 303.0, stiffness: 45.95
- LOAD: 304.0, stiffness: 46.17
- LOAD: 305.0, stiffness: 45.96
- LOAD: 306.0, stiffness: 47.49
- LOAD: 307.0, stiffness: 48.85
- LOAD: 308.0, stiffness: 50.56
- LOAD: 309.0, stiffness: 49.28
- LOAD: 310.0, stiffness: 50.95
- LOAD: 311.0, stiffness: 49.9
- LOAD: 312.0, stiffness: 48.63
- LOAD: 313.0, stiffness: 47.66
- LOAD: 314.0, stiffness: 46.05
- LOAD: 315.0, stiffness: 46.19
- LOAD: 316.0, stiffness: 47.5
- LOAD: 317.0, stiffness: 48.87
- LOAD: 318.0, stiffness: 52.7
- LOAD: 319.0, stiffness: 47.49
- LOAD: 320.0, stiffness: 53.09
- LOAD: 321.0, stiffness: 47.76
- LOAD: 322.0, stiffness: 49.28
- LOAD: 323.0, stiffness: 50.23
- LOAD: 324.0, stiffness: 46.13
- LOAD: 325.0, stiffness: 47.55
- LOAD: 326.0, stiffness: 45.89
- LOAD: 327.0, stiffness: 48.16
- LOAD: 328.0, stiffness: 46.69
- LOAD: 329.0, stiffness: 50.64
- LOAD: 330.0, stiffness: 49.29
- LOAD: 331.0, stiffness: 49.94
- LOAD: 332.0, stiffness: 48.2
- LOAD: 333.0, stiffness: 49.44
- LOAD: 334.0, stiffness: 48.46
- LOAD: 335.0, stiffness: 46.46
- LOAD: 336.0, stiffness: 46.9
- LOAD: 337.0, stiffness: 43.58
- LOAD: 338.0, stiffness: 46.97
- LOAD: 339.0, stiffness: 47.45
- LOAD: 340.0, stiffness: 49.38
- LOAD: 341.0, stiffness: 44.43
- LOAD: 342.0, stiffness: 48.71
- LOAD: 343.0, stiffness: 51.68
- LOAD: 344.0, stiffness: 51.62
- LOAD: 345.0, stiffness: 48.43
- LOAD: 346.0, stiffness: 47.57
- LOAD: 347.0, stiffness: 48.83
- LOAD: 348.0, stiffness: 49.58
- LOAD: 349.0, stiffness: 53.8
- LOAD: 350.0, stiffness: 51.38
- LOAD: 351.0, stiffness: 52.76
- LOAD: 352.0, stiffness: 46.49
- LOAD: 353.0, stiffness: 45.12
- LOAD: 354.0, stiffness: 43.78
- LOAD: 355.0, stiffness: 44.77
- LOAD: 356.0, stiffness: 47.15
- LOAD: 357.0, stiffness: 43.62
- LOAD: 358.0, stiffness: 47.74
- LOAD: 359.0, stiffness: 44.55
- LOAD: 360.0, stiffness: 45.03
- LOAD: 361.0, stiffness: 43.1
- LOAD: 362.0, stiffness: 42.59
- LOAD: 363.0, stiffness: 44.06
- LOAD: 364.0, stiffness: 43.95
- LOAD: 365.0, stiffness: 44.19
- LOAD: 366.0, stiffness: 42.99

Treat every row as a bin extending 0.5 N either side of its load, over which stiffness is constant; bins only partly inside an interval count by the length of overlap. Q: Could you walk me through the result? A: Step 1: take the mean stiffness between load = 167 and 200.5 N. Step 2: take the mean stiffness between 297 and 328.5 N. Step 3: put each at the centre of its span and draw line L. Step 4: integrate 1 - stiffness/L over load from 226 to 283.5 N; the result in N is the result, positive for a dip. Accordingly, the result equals -2.5 N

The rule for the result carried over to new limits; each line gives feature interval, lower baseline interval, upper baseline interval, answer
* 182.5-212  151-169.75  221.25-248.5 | 7.6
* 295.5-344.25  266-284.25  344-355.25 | 0.4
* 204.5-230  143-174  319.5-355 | 3.6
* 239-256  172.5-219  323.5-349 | -2.1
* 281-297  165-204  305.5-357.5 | 0.7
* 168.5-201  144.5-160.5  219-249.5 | 2.1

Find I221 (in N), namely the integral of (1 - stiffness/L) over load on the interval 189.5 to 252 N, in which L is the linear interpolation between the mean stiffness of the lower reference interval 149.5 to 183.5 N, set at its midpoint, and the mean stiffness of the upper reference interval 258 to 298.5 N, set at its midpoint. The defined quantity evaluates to 6.4 N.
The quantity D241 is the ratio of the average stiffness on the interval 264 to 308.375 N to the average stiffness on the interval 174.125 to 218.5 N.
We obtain 1.14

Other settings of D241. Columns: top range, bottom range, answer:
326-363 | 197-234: 1.18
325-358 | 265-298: 1.05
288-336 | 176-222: 1.17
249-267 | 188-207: 1.43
